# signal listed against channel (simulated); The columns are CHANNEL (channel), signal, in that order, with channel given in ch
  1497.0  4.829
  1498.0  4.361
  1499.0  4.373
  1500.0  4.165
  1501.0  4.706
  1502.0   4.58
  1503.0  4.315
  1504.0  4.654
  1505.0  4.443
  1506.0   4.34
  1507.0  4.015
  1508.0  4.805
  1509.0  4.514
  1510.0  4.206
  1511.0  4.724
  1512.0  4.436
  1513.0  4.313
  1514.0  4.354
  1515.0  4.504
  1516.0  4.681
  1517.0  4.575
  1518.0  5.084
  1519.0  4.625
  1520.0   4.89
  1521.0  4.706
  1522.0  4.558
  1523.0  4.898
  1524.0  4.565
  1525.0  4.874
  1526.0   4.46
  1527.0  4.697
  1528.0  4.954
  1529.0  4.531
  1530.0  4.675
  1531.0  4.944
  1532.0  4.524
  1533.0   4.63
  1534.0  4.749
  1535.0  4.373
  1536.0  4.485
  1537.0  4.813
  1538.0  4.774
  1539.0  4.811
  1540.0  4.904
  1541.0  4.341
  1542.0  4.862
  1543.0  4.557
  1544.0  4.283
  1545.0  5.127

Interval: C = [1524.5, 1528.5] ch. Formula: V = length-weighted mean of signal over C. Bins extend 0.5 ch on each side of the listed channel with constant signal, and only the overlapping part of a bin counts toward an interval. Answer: 4.75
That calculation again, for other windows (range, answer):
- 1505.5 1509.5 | 4.42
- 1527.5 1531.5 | 4.78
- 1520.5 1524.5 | 4.68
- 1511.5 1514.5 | 4.37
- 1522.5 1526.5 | 4.7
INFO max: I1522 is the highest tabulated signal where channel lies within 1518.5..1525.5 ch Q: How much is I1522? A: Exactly 4.898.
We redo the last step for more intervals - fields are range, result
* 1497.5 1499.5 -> 4.373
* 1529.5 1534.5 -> 4.944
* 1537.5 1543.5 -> 4.904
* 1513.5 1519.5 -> 5.084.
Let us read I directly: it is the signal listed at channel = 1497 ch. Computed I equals 4.829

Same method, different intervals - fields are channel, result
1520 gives 4.89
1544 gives 4.283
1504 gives 4.654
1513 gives 4.313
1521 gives 4.706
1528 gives 4.954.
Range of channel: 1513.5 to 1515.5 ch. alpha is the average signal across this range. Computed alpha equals 4.43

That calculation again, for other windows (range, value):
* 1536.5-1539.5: 4.8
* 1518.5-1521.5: 4.74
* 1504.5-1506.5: 4.39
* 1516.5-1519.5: 4.76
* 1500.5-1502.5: 4.64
